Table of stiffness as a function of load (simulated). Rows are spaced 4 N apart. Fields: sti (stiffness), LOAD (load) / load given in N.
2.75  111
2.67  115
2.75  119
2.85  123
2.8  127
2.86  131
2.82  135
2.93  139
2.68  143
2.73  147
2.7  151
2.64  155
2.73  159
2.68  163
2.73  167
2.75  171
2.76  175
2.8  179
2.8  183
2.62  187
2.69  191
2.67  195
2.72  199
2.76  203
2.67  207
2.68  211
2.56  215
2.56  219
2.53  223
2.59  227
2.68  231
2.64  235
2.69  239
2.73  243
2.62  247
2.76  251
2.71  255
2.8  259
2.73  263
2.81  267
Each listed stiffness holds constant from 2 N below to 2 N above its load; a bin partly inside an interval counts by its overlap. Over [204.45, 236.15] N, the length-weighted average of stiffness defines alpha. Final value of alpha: 2.62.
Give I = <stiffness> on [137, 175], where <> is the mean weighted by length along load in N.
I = 2.73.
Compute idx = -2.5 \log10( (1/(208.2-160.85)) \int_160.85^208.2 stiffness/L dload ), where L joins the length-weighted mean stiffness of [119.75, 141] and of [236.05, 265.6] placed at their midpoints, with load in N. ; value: 0.03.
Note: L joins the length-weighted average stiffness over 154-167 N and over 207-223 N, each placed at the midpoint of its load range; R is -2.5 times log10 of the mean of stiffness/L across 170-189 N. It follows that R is -0.034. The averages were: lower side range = 2.69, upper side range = 2.6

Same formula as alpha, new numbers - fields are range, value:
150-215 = 2.71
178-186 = 2.78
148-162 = 2.69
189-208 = 2.7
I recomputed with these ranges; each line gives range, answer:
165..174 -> 2.74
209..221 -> 2.6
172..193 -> 2.73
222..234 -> 2.61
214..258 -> 2.65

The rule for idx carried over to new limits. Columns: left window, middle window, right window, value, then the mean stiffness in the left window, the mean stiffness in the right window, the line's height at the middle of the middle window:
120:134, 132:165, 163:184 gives 0.021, 2.83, 2.76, 2.8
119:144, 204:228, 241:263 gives 0.060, 2.82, 2.72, 2.75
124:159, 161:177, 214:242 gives -0.004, 2.77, 2.61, 2.72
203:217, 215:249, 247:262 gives 0.028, 2.65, 2.74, 2.7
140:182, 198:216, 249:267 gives 0.024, 2.73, 2.76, 2.74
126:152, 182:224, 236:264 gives 0.036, 2.79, 2.72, 2.75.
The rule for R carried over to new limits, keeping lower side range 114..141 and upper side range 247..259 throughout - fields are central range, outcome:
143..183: 0.03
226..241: 0.03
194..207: 0.02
